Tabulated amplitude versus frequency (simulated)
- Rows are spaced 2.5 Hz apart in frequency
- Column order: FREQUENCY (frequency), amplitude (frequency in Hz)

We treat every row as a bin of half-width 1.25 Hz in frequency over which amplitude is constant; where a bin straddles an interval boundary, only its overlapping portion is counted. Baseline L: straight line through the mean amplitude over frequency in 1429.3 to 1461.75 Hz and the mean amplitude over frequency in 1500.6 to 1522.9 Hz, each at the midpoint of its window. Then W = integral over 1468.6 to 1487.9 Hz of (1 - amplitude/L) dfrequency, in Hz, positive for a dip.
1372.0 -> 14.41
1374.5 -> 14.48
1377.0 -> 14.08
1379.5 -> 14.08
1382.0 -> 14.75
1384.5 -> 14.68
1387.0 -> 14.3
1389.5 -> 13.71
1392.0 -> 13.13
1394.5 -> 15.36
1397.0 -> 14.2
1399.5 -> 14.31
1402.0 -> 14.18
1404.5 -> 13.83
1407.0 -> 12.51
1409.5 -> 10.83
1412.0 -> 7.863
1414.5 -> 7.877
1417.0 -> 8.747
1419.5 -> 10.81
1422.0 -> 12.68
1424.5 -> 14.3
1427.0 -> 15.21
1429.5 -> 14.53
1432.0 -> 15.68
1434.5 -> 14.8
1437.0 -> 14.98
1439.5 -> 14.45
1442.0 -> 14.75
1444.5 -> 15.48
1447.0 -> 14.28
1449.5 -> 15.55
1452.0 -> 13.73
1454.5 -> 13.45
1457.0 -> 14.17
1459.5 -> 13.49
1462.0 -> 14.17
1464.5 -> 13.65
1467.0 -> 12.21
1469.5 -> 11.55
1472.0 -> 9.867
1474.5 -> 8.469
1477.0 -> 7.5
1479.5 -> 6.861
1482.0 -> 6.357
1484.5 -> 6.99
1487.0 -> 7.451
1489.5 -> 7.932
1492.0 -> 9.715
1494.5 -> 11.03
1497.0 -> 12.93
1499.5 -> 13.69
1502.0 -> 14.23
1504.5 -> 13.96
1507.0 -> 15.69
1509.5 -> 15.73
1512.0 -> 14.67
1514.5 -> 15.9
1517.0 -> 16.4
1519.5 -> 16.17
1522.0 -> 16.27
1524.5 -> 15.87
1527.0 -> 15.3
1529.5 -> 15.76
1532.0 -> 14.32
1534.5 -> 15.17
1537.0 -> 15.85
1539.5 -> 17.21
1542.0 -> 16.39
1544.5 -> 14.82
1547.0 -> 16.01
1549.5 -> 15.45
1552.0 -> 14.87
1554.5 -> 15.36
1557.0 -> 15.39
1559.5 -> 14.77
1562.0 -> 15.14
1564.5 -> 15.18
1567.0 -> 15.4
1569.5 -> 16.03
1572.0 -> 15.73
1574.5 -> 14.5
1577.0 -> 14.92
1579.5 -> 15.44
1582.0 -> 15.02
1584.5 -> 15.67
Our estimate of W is 8.88 Hz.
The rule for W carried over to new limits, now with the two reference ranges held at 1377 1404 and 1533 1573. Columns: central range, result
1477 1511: 9.5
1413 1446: 2.7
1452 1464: 0.8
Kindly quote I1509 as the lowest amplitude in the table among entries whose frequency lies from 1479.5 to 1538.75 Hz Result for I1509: 6.357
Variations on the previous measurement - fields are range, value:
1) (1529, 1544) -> 14.32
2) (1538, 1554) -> 14.82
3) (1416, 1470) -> 8.747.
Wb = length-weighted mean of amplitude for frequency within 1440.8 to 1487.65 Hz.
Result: 11.6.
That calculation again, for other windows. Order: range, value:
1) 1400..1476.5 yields 12.9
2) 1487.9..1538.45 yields 14.3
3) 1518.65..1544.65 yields 15.8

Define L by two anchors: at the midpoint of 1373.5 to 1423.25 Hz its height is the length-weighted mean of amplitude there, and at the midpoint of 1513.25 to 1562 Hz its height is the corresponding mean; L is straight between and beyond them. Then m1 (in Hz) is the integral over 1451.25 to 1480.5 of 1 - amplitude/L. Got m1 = 5.27 Hz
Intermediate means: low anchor 12.8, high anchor 15.6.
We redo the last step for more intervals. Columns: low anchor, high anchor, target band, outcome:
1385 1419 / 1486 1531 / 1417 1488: 3.66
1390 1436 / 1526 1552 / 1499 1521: -0.37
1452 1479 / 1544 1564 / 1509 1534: -2.96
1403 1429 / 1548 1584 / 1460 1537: 6.06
